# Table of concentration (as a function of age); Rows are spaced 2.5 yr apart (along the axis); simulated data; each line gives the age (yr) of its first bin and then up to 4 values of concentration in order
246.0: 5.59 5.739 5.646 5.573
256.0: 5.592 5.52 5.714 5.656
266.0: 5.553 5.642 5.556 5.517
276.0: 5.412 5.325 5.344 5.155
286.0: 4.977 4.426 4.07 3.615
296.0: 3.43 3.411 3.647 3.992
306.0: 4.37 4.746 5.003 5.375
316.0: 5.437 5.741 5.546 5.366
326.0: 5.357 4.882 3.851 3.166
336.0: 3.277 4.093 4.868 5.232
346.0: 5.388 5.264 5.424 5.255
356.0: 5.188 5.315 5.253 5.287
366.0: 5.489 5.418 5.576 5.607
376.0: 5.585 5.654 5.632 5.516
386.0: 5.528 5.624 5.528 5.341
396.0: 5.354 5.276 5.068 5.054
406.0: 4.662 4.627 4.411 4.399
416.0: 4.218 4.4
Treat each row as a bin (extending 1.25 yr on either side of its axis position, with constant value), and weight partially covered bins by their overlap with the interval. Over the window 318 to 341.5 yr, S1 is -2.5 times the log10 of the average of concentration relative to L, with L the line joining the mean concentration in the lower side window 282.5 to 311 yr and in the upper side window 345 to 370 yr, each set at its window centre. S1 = 0.051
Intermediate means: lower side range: 4.2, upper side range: 5.33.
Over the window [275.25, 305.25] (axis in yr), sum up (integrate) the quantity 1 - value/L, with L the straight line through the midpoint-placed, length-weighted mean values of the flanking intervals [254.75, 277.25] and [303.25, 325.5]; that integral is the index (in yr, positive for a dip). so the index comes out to 5.5 yr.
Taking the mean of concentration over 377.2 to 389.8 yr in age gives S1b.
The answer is 5.59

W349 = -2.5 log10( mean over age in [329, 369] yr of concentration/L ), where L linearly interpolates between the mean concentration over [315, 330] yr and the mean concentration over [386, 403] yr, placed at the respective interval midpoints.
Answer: 0.11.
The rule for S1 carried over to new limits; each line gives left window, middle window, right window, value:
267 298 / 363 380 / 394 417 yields -0.15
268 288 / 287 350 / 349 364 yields 0.17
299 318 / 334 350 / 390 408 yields 0.05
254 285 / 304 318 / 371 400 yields 0.11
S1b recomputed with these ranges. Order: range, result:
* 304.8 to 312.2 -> 4.71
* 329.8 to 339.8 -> 3.6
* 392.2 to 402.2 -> 5.26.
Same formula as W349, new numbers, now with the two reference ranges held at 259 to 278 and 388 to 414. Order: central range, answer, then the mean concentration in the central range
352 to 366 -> -0.02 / 5.28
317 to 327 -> -0.03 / 5.5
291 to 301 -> 0.46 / 3.58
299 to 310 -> 0.29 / 4.15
